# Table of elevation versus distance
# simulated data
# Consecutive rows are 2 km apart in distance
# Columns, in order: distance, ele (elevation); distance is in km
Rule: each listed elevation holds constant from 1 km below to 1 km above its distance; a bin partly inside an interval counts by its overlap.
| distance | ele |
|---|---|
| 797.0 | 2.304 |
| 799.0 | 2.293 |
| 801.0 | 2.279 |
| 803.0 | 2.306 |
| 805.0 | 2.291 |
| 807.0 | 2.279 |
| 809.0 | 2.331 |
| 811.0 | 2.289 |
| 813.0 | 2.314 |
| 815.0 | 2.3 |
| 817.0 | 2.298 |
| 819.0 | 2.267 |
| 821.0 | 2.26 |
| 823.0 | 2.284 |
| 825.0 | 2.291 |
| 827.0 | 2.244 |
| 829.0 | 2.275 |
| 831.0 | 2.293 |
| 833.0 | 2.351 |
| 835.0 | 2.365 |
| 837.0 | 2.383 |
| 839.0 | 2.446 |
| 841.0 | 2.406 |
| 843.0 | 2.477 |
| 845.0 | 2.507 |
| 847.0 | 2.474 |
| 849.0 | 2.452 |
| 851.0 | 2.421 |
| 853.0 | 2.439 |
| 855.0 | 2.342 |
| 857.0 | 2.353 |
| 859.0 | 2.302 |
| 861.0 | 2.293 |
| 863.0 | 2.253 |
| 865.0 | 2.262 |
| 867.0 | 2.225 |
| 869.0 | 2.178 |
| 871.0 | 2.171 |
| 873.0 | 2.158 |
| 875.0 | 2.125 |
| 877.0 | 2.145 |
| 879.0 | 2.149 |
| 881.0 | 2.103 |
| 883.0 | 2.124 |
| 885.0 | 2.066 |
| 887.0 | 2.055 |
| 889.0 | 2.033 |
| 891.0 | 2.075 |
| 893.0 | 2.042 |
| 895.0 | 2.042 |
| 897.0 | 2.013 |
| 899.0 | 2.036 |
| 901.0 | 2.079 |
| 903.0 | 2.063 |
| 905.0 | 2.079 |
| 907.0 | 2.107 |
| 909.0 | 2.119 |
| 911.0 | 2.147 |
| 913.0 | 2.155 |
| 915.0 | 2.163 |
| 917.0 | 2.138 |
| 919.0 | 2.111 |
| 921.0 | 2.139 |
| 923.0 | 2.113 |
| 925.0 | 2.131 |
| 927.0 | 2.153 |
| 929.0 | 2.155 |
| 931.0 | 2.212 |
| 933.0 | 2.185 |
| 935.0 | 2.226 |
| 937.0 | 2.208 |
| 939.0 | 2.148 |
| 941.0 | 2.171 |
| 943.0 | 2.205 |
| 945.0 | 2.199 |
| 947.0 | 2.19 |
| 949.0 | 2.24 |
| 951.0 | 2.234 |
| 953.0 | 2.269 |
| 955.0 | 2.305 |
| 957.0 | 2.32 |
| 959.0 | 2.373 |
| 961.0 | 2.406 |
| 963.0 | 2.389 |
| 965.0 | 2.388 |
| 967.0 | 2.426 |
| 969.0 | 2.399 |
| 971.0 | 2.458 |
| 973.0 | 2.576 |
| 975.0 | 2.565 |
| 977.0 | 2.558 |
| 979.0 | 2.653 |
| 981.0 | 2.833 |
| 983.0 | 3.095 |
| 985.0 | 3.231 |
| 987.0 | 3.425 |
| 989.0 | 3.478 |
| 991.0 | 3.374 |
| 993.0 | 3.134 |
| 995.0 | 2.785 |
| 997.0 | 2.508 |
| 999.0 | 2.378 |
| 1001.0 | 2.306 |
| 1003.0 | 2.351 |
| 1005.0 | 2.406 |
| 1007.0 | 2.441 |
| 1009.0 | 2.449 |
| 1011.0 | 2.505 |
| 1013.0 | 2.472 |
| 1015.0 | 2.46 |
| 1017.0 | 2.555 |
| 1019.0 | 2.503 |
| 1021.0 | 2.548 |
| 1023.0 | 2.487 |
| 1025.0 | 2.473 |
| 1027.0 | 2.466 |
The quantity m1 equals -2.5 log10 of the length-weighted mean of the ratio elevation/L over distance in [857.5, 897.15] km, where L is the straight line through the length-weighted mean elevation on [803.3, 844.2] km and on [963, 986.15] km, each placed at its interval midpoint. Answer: 0.14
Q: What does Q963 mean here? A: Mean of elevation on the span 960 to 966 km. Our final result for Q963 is 2.39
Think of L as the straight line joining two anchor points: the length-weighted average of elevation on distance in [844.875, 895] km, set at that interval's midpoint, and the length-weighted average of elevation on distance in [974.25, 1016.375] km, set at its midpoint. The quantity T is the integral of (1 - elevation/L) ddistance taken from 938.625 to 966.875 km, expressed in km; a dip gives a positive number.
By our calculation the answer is 3.1 km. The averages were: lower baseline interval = 2.22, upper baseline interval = 2.73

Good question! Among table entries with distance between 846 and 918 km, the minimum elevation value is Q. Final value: 2.013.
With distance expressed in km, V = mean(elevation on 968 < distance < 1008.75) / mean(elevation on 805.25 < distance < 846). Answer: 1.2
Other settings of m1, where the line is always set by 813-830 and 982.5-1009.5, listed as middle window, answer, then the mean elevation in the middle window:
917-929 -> 0.211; 2.13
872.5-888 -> 0.164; 2.11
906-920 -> 0.197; 2.13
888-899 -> 0.220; 2.04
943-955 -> 0.195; 2.23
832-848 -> -0.041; 2.43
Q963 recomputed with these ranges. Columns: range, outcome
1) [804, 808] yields 2.29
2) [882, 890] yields 2.07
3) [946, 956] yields 2.25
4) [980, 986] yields 3.05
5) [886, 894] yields 2.05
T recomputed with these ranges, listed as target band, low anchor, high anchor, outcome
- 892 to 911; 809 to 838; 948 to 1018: 2.9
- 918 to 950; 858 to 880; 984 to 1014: 3.9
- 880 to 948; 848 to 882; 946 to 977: 5.7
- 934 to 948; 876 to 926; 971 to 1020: 1.0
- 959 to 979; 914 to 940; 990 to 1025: -0.8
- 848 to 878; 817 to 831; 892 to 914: -1.3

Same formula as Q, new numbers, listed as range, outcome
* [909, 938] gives 2.111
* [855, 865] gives 2.253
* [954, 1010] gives 2.305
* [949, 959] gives 2.234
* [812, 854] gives 2.244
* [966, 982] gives 2.399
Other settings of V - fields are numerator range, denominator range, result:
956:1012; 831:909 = 1.19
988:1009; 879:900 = 1.31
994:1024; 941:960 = 1.10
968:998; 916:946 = 1.33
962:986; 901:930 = 1.24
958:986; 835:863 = 1.08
